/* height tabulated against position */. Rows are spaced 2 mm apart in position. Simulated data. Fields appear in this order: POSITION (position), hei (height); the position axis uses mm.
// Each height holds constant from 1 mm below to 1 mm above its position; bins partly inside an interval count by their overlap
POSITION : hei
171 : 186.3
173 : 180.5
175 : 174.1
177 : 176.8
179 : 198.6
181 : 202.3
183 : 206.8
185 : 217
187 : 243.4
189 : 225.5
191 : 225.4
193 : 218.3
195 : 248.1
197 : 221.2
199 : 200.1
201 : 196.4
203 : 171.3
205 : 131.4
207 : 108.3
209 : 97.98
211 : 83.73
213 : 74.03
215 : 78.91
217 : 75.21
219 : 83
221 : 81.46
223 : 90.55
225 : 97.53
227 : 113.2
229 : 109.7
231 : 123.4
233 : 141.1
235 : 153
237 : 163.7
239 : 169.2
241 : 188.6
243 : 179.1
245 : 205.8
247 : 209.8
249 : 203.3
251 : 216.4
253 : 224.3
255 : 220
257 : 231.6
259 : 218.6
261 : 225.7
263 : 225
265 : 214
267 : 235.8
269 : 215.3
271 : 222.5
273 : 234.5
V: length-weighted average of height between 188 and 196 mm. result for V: 229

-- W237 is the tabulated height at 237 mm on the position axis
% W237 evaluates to 163.7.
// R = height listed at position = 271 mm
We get 222.5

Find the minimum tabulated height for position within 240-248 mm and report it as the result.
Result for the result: 179.1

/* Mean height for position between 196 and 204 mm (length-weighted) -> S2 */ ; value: 197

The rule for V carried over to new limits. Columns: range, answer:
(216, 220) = 79.1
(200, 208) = 152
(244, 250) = 206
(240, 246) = 191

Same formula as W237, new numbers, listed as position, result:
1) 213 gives 74.03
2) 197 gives 221.2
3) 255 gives 220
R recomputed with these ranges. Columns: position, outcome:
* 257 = 231.6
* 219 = 83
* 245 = 205.8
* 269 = 215.3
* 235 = 153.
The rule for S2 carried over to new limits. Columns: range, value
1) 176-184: 196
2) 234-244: 171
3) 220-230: 98.5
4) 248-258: 219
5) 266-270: 226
